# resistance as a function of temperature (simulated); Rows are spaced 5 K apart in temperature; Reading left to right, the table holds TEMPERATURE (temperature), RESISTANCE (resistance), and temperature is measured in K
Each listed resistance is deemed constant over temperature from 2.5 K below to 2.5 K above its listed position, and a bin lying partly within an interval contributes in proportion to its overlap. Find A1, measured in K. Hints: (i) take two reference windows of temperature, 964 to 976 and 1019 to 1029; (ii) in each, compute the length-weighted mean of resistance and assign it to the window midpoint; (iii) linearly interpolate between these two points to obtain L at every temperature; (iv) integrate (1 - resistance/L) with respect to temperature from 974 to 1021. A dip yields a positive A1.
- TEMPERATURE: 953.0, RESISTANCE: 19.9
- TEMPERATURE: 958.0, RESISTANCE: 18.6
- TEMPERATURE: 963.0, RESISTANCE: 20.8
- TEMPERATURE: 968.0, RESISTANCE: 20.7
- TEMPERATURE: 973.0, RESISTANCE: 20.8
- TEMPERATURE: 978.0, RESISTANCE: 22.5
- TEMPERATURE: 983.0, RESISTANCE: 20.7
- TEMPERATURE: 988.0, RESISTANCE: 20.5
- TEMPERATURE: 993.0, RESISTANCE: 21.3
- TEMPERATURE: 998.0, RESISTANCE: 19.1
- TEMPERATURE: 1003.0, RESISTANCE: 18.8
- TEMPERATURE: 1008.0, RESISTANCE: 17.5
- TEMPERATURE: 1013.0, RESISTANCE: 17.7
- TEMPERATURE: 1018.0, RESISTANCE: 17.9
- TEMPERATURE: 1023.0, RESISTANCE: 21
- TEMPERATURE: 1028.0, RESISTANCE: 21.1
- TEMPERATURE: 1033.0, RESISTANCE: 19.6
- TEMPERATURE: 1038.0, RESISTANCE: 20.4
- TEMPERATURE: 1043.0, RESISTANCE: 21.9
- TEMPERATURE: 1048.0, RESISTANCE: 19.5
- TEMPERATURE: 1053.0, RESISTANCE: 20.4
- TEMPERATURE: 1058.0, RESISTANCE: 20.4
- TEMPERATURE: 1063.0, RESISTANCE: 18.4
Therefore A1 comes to 2.5 K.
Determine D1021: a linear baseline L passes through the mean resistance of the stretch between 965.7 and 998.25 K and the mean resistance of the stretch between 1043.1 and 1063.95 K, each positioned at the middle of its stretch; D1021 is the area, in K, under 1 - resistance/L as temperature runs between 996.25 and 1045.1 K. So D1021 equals 2.24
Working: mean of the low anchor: 20.9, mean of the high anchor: 20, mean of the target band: 19.5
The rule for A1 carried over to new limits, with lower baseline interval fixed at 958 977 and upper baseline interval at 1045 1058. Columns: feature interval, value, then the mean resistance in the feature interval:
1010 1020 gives 1.26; 17.8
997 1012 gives 1.52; 18.3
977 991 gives -0.40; 21.1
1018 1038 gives 0.04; 20.2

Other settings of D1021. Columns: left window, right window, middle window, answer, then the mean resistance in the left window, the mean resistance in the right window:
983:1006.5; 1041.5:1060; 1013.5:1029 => 0.4 K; 19.9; 20.5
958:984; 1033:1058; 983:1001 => 0.4 K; 20.9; 20.4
